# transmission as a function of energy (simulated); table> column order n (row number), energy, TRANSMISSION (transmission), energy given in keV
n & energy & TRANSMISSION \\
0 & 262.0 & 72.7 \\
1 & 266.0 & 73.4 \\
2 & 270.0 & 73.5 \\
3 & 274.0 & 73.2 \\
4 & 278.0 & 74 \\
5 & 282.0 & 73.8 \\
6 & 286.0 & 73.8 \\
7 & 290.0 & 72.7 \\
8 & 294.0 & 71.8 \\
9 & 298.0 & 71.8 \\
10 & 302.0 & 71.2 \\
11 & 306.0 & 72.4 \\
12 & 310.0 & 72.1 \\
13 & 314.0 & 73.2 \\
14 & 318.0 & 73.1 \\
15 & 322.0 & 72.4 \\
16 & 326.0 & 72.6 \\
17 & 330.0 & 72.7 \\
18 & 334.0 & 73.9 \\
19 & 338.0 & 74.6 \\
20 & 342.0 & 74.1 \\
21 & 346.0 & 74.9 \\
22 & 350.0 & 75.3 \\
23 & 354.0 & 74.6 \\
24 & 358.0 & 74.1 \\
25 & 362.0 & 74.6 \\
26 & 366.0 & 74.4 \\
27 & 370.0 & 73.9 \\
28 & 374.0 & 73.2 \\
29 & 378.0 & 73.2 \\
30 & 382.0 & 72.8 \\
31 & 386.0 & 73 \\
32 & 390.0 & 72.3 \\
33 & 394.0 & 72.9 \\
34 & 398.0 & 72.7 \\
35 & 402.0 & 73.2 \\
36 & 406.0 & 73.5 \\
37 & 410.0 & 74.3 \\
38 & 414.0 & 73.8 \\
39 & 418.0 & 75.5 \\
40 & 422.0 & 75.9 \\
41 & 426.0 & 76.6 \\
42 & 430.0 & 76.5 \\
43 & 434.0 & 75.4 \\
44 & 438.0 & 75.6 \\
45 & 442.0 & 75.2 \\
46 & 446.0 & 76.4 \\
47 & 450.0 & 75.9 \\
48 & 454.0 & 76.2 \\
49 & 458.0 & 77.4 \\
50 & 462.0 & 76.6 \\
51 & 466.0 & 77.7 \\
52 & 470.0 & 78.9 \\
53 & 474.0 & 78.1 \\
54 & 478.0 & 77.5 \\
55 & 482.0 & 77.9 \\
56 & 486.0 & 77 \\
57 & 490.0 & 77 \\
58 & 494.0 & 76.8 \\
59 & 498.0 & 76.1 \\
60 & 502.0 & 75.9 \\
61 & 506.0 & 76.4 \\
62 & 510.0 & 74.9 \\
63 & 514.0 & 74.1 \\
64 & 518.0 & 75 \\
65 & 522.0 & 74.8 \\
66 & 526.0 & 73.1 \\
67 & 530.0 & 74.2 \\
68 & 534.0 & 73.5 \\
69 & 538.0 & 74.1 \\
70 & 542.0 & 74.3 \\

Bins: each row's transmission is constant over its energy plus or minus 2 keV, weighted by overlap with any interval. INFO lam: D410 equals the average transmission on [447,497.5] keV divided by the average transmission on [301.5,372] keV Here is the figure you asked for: 1.05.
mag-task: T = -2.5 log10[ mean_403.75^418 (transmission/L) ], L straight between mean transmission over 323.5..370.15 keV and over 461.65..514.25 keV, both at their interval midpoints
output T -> 0.019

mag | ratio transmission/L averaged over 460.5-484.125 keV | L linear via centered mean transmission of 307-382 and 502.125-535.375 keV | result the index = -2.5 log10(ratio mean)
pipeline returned -0.049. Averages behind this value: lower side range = 73.7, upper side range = 74.6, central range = 77.8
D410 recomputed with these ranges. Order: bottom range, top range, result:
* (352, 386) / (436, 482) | 1.04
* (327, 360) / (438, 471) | 1.03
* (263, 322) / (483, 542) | 1.03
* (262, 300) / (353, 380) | 1.01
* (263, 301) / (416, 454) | 1.04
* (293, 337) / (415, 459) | 1.05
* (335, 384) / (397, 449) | 1.01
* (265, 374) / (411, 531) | 1.04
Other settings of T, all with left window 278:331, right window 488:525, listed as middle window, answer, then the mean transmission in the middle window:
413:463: -0.020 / 76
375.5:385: 0.011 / 73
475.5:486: -0.034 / 77.6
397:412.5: 0.009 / 73.5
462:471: -0.040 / 77.9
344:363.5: -0.020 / 74.7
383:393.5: 0.017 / 72.7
